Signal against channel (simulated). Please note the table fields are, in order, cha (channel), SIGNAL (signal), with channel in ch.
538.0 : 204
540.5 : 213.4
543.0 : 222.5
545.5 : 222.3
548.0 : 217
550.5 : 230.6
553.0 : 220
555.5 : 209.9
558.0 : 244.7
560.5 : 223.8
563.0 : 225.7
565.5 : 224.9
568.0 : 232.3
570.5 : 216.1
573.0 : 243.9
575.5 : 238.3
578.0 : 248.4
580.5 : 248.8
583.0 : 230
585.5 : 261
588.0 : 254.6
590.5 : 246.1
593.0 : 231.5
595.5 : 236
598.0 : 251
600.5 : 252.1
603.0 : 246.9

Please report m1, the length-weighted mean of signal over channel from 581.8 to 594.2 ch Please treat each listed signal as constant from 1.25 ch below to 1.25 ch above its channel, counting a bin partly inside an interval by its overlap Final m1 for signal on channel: 245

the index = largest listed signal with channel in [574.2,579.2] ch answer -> 248.4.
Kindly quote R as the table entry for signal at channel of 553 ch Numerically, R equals 220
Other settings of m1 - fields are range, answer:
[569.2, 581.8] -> 239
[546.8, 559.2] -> 224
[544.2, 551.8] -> 223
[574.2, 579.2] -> 243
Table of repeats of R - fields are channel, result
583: 230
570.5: 216.1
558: 244.7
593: 231.5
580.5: 248.8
